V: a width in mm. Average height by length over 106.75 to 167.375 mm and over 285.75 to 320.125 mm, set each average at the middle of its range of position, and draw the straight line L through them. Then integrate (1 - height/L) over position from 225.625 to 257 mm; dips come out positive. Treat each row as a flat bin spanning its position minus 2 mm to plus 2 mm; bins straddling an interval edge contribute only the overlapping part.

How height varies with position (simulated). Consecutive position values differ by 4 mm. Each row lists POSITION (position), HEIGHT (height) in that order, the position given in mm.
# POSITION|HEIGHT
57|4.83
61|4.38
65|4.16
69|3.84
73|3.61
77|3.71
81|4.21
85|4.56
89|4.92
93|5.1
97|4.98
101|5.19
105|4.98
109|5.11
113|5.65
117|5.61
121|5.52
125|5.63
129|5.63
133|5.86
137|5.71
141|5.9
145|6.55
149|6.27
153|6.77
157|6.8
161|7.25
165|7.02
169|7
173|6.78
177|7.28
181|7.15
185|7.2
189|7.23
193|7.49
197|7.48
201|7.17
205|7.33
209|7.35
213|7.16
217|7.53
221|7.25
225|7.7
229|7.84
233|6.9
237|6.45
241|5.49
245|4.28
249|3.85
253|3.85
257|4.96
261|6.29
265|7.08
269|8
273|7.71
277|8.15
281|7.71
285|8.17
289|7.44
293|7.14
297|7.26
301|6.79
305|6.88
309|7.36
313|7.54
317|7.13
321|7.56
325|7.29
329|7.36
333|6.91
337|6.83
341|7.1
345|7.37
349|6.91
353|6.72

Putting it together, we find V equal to 5.60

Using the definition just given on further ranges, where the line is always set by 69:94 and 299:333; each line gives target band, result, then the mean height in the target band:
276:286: -1.77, 7.98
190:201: -3.27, 7.4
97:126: -4.29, 5.35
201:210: -2.26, 7.3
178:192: -4.12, 7.22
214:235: -4.71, 7.43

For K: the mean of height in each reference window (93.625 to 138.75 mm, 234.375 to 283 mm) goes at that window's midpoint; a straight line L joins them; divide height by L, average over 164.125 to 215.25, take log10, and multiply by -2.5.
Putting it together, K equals -0.23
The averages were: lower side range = 5.43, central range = 7.21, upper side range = 6.16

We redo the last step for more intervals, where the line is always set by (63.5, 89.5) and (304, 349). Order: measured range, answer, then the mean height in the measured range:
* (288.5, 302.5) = -0.050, 7.14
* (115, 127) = -0.199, 5.59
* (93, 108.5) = -0.152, 5.06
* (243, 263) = 0.331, 4.65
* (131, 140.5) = -0.198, 5.8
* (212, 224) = -0.248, 7.36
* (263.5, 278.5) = -0.187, 7.74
